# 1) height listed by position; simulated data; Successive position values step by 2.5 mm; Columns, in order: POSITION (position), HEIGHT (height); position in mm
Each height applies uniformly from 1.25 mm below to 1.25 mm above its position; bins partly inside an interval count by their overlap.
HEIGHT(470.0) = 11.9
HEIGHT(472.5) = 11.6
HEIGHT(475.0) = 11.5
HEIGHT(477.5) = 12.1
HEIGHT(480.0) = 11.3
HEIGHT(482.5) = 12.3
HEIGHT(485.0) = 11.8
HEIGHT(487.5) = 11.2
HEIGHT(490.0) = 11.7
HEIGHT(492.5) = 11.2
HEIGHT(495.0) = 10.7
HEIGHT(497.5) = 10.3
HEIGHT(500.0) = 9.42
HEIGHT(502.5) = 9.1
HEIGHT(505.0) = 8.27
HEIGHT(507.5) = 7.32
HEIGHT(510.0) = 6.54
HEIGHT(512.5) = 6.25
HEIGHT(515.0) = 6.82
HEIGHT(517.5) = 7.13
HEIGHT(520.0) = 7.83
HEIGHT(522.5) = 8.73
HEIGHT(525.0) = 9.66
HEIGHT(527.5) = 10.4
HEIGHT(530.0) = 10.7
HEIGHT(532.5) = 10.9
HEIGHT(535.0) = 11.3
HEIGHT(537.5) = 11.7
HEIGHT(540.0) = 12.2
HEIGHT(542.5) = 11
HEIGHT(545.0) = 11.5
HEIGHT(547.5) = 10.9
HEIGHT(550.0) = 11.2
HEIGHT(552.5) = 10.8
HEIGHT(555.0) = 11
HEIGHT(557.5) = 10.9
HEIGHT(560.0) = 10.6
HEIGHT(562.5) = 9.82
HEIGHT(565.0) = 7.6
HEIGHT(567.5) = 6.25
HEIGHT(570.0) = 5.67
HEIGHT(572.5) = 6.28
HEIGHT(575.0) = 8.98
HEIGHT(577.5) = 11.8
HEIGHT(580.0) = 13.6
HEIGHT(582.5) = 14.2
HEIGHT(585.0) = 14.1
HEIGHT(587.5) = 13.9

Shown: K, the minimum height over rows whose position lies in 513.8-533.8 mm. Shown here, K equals 6.82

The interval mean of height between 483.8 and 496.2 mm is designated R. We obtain 11.3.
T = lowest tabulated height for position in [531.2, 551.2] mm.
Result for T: 10.9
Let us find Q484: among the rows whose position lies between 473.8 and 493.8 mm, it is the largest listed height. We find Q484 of 12.3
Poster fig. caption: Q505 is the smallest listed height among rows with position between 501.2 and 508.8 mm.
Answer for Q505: 7.32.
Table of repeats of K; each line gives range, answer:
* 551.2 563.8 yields 9.82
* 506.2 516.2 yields 6.25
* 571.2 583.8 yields 6.28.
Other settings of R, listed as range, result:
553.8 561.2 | 10.8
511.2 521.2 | 7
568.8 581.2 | 9.26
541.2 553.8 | 11.1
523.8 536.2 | 10.6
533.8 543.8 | 11.6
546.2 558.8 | 11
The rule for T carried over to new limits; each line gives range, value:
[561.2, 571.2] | 5.67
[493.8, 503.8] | 9.1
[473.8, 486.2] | 11.3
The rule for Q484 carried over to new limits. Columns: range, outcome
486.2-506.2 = 11.7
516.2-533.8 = 10.9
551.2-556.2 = 11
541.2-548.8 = 11.5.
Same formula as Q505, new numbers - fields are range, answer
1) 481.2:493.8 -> 11.2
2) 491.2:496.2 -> 10.7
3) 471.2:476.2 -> 11.5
